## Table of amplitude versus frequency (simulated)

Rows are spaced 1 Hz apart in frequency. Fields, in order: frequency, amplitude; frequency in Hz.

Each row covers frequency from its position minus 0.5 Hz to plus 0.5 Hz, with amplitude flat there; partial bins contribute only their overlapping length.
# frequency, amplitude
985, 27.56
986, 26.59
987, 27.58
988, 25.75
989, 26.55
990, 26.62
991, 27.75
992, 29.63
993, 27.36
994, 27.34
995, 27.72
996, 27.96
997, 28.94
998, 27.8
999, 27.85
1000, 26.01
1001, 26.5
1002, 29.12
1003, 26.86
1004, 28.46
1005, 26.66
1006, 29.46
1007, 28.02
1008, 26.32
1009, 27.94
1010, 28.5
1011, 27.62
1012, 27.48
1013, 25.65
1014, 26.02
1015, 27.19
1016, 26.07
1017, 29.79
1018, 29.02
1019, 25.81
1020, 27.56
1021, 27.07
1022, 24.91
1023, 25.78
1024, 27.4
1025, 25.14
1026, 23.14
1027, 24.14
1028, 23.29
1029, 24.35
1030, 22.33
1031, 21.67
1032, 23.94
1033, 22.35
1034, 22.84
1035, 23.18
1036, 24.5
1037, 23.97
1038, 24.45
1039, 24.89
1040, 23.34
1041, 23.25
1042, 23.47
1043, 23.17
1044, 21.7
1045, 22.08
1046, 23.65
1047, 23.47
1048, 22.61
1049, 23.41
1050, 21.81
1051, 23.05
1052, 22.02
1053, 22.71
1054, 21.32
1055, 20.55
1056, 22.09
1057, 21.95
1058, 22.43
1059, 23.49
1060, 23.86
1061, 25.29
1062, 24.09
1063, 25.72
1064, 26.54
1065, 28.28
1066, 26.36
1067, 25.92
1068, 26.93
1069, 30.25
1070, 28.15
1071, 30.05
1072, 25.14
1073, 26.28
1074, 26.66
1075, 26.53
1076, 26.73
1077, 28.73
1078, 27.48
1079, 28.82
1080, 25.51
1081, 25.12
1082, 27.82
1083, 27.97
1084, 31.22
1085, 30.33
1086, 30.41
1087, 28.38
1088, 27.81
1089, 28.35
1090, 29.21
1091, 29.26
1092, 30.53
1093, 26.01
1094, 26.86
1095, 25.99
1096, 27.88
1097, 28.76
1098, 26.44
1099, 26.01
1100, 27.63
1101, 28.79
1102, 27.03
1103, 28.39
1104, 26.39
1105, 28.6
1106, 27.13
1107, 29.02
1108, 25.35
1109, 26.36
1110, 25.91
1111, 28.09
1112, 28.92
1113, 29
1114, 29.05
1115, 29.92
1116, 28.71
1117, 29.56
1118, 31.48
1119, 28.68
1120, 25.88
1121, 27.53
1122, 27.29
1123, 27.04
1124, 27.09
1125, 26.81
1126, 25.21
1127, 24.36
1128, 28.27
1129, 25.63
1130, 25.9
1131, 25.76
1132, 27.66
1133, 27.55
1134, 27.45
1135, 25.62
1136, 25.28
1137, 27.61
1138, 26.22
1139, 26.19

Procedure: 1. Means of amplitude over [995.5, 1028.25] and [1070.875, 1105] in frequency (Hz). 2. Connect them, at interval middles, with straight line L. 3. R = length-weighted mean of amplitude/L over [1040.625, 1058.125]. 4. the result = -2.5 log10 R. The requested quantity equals 0.21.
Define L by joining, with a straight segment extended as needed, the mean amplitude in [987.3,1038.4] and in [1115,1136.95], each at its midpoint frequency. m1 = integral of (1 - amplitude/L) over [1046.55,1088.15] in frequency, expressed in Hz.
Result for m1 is 1.5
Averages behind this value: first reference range 26.3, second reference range 27.2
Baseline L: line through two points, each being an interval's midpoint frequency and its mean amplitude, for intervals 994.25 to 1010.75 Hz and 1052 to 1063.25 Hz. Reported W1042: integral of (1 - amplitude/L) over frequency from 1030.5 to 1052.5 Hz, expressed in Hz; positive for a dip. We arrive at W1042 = 1.10 Hz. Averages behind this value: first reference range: 27.7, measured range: 23.1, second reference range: 22.9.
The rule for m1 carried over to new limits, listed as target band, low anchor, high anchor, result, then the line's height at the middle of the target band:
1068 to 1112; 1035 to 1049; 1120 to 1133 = -4.5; 25.2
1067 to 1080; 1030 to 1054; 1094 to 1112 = -1.2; 25.3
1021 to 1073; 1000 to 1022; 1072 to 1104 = 6.4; 27.6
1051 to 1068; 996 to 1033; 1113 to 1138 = 1.8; 26.8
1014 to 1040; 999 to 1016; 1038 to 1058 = 0.2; 25.1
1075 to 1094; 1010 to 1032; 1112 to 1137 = -1.0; 26.8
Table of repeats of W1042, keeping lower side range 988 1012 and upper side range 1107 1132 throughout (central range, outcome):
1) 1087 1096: -0.2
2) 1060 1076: 0.5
